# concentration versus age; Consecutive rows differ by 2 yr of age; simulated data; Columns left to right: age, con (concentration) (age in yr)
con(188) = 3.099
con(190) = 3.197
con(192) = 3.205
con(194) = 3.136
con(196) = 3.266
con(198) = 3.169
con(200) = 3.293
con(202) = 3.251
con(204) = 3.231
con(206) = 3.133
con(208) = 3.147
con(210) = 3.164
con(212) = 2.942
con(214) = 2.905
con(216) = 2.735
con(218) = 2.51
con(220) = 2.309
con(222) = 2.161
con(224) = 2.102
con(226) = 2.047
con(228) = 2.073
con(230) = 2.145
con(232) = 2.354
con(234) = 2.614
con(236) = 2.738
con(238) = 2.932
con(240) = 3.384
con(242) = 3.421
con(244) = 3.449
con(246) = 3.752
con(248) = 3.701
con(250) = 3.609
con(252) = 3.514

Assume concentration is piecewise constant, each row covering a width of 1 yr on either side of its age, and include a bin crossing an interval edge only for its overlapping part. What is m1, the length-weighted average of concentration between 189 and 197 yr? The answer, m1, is 3.2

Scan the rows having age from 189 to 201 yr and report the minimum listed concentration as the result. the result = 3.136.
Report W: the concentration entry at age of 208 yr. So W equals 3.147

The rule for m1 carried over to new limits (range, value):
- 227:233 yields 2.19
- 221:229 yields 2.1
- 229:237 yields 2.46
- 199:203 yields 3.27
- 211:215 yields 2.92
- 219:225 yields 2.19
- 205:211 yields 3.15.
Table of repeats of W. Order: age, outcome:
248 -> 3.701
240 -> 3.384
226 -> 2.047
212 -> 2.942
